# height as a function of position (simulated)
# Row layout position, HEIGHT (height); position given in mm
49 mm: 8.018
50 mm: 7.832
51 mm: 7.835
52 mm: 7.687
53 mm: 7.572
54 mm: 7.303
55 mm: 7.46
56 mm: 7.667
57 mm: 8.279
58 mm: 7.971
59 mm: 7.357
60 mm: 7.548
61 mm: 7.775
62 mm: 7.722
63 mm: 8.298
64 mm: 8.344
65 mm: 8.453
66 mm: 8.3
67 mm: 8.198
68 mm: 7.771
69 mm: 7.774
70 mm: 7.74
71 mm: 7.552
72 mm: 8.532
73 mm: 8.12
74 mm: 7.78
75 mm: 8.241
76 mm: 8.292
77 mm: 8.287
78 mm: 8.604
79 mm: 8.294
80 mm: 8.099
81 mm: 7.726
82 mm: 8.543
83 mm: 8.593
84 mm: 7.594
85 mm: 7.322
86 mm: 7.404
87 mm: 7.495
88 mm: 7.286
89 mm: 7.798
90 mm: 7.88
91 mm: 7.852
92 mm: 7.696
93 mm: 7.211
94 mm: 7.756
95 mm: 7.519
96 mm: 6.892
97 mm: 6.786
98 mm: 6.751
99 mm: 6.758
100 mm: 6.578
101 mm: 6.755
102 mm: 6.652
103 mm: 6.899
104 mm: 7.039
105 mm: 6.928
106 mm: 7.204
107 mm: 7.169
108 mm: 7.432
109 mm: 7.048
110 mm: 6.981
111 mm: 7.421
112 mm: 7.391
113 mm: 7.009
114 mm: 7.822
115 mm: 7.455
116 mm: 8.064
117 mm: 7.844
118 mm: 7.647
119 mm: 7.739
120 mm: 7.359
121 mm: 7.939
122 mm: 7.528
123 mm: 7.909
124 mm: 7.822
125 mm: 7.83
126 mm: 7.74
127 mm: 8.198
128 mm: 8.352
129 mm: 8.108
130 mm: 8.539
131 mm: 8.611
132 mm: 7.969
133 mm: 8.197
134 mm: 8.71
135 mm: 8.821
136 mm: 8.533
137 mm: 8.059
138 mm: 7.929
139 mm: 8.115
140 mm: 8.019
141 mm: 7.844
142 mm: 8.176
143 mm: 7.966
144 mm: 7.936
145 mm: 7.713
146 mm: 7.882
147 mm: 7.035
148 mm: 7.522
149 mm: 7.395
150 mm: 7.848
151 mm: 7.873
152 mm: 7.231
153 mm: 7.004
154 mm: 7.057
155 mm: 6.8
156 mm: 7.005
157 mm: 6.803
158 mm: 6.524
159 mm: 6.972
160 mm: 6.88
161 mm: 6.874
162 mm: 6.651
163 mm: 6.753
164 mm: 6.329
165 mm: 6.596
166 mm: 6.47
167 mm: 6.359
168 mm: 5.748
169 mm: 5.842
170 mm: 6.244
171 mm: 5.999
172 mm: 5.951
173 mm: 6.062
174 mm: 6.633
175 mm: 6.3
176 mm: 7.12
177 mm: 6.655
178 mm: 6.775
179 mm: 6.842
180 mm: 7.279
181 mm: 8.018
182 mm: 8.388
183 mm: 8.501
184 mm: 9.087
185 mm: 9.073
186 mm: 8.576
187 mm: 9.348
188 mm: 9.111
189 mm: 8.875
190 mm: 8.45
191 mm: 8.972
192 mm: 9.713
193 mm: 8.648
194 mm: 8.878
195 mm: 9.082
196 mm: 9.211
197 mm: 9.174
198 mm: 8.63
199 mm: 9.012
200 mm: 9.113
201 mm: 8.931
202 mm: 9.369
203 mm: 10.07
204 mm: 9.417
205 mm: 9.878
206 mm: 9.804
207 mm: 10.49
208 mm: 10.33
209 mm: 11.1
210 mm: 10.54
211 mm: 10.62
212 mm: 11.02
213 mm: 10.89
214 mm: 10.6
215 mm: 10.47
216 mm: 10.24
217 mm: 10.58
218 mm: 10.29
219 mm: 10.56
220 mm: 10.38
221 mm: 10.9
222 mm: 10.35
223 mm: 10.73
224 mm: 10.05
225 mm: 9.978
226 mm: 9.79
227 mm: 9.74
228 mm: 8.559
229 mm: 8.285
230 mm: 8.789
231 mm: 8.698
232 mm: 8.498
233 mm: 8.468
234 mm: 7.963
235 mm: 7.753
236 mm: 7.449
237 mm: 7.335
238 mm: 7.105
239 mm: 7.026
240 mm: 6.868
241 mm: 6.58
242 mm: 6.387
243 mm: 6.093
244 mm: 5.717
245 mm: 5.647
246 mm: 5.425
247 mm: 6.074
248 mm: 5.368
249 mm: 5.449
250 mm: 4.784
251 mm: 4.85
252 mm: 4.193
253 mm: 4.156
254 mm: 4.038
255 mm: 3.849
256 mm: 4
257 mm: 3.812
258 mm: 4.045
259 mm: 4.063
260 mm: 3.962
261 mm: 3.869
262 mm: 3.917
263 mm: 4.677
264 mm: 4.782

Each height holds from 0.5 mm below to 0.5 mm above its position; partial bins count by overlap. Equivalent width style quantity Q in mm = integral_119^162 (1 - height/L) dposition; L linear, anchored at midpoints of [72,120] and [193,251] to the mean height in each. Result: 1.3 mm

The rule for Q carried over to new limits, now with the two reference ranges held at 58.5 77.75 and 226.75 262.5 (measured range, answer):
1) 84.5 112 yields 1.7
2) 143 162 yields -0.4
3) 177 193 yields -4.1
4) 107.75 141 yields -2.3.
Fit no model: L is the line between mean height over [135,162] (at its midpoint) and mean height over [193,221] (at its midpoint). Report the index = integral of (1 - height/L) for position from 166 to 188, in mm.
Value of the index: 3.8 mm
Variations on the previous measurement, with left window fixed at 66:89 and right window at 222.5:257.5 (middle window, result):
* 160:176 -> 2.1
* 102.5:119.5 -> 0.8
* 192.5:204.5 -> -3.4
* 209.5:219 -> -4.8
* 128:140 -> -1.2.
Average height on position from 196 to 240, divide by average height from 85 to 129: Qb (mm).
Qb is 1.3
